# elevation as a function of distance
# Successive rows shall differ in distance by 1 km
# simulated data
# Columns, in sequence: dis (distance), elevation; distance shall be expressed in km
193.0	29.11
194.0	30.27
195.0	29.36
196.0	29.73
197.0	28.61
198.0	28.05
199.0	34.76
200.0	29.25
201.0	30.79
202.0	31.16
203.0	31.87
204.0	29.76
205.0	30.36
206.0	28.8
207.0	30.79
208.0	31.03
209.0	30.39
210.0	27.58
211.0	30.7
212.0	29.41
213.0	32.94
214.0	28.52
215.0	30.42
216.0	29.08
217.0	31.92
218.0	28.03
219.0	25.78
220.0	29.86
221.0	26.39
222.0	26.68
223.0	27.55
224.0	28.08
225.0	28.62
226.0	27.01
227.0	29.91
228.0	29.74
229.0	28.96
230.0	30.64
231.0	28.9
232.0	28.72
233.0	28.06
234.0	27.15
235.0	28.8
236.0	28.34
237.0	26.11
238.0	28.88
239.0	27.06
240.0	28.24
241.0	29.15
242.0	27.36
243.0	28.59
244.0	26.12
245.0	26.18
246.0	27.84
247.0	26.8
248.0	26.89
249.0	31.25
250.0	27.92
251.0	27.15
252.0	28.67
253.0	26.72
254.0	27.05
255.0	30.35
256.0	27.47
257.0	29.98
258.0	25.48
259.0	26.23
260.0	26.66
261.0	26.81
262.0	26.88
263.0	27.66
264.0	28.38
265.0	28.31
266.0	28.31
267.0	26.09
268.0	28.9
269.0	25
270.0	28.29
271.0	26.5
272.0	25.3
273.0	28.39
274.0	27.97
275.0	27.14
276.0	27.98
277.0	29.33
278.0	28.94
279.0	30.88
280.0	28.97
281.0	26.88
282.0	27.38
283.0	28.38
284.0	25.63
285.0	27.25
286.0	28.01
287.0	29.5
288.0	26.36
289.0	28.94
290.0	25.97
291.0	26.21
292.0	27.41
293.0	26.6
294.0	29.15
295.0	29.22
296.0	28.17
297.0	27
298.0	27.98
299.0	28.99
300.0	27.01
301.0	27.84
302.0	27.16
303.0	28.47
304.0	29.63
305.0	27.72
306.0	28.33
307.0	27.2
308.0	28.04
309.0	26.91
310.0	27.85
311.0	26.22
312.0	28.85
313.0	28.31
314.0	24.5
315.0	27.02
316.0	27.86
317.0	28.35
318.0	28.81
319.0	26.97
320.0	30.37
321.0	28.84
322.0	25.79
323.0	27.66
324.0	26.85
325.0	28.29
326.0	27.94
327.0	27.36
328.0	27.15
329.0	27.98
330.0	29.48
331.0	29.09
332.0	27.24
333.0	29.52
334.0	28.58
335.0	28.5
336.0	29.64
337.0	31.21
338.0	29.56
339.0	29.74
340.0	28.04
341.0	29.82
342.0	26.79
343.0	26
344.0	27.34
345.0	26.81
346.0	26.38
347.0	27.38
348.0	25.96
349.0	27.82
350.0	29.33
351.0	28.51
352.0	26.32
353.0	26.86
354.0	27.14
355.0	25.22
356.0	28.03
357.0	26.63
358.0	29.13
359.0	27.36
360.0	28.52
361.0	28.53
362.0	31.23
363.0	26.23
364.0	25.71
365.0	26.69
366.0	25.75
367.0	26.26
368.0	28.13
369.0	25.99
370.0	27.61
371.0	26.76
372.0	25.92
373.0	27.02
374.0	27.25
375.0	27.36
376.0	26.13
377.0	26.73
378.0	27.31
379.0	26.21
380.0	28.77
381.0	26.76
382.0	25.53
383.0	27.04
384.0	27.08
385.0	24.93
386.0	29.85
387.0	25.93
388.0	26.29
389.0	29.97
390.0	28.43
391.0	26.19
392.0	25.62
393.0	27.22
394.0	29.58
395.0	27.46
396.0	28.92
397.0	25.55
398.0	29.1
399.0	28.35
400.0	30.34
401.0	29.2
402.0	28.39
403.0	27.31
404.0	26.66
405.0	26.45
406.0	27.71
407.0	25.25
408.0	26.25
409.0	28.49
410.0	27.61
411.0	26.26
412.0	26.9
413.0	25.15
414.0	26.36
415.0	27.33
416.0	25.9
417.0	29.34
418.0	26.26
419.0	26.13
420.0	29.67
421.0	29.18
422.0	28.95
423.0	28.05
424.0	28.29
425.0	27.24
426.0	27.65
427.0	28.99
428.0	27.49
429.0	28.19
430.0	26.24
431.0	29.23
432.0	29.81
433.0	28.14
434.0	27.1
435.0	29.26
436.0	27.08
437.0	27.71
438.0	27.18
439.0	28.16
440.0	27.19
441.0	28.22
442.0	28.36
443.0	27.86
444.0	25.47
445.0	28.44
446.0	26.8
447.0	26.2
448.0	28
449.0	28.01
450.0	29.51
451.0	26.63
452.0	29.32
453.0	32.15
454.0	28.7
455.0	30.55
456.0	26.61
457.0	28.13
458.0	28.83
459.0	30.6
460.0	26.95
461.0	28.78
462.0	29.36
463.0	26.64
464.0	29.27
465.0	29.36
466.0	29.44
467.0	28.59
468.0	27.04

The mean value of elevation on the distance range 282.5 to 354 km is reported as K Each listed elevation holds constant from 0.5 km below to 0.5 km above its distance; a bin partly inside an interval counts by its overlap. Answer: 27.9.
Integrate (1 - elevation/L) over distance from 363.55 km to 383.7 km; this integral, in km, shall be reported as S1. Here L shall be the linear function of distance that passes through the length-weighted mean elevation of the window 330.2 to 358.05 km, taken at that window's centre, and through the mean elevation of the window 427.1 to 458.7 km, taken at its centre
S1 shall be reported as 0.9 km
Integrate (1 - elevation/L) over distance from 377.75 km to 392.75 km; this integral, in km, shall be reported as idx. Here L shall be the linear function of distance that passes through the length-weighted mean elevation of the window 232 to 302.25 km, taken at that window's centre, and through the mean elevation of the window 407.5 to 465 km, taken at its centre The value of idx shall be 0.4 km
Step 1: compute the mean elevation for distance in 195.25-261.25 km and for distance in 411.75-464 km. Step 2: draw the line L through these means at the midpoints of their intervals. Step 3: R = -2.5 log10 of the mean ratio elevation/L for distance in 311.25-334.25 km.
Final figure 0.018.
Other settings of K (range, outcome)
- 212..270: 28.1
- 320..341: 28.5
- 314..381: 27.6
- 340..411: 27.3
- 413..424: 27.6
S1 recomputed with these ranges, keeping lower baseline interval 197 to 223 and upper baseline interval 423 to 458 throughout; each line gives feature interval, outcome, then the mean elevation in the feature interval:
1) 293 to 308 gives 0.5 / 28.1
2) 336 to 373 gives 1.5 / 27.5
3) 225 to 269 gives 2.3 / 27.9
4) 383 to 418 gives 1.2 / 27.4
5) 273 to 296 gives 1.0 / 27.9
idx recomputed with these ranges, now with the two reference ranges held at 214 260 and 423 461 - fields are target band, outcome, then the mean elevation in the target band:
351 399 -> 1.5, 27.2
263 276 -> 0.3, 27.4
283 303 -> 0.3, 27.6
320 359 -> 0.3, 27.9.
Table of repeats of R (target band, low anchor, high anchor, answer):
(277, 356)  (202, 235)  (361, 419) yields 0.01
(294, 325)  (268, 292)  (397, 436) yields -0.01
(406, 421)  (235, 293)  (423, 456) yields 0.04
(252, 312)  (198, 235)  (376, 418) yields 0.04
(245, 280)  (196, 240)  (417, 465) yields 0.05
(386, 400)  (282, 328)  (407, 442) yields 0.00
